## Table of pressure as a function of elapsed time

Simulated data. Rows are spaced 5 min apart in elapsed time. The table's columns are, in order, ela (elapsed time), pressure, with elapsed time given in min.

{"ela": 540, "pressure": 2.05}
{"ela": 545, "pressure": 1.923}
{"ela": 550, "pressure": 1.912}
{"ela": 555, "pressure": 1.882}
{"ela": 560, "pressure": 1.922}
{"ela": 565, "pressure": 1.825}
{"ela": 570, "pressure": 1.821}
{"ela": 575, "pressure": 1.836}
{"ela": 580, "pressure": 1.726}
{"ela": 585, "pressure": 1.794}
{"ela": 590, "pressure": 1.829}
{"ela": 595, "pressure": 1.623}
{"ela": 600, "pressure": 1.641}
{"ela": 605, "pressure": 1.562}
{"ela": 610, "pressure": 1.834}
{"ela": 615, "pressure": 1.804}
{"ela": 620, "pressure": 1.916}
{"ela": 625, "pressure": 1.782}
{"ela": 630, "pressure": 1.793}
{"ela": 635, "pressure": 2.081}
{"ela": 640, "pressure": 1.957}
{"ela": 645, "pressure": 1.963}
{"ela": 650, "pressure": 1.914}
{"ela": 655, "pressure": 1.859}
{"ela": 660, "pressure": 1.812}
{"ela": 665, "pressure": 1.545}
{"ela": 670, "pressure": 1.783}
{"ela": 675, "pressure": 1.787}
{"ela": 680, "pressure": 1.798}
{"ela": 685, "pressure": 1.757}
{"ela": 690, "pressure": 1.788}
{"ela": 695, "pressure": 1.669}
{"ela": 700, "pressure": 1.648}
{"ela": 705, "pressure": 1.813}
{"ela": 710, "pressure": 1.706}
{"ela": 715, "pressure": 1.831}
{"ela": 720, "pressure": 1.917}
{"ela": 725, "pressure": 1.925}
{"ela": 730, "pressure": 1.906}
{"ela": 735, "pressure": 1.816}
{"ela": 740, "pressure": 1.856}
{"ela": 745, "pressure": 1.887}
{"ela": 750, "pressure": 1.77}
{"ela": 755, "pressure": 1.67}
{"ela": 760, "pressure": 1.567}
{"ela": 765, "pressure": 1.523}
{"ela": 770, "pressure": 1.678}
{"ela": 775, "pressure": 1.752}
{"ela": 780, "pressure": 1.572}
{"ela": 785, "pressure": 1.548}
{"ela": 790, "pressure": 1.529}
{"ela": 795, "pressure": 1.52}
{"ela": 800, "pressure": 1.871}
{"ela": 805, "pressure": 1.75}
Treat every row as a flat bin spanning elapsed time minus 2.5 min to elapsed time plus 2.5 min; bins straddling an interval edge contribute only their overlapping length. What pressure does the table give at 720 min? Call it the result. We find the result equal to 1.917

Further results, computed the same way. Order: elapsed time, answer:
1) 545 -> 1.923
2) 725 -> 1.925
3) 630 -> 1.793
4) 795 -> 1.52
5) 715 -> 1.831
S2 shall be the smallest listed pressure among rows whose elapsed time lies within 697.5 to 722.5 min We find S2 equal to 1.648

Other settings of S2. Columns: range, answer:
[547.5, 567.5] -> 1.825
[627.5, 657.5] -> 1.793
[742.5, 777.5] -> 1.523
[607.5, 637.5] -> 1.782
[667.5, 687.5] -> 1.757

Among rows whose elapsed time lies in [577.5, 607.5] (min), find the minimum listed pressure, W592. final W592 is 1.562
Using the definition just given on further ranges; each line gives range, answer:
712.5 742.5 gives 1.816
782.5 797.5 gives 1.52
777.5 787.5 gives 1.548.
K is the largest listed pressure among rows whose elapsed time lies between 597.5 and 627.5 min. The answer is 1.916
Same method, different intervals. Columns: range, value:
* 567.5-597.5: 1.836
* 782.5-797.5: 1.548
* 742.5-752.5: 1.887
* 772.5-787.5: 1.752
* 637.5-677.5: 1.963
